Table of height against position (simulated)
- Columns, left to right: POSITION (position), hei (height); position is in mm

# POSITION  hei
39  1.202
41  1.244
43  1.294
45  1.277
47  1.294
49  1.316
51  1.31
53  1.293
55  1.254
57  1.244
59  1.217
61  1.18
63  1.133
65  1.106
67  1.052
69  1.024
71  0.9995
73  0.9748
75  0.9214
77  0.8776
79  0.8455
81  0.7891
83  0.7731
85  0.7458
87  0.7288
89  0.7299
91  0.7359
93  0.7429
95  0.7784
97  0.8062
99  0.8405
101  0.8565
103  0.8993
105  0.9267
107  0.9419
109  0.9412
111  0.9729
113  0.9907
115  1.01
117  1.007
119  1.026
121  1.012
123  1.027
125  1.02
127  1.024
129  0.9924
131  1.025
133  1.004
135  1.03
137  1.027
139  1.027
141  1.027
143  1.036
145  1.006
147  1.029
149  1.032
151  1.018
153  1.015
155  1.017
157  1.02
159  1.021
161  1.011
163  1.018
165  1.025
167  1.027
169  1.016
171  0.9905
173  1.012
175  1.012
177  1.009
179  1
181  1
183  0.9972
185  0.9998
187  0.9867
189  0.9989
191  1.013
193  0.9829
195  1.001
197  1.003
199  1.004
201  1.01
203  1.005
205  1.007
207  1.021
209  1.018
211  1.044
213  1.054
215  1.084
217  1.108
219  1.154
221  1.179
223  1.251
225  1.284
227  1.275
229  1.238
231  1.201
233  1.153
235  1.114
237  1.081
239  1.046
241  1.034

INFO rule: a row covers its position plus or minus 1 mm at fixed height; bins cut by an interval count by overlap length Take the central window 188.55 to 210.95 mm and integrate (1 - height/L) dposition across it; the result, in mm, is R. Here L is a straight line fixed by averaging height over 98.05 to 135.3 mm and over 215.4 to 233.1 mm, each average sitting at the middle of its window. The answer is 2.8 mm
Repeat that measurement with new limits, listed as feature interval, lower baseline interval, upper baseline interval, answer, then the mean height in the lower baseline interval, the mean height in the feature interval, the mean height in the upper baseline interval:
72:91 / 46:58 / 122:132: 5.9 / 1.29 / 0.816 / 1.02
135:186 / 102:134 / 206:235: 1.8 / 0.989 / 1.02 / 1.15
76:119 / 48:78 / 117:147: 8.6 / 1.13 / 0.858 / 1.02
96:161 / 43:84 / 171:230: 5.5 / 1.1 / 0.989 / 1.06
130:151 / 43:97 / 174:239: 0.4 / 1.01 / 1.02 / 1.07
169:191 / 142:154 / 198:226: 1.1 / 1.02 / 1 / 1.09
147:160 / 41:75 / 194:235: 1.3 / 1.18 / 1.02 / 1.1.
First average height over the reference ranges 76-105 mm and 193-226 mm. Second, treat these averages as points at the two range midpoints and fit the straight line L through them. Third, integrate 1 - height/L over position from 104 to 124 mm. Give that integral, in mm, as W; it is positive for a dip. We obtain -3.1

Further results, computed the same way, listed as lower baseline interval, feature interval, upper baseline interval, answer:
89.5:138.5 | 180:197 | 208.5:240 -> 1.3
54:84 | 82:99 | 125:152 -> 4.4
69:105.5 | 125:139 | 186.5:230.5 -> -1.4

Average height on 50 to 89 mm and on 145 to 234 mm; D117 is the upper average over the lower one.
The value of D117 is 1.0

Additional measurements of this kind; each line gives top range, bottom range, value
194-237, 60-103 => 1.24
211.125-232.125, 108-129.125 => 1.17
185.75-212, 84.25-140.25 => 1.09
